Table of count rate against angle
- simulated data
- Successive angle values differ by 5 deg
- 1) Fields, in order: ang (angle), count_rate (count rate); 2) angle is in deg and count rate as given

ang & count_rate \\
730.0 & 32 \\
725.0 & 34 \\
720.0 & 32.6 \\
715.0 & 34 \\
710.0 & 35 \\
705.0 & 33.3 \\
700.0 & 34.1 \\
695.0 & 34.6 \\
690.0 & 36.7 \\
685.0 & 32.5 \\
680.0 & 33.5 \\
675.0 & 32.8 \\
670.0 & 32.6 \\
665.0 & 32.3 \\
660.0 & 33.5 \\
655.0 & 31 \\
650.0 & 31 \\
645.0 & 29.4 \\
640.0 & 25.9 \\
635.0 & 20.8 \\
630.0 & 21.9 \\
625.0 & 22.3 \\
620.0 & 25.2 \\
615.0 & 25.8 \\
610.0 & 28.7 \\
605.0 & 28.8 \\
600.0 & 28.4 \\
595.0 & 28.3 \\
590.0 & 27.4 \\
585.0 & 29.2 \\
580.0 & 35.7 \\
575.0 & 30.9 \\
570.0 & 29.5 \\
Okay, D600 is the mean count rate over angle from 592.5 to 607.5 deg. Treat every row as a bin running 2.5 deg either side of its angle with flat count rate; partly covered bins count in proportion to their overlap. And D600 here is 28.5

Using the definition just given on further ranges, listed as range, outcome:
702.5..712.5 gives 34.1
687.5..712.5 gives 34.7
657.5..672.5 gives 32.8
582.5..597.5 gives 28.3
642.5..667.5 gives 31.4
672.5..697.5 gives 34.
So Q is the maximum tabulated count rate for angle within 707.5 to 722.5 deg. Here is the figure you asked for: 35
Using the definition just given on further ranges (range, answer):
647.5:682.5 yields 33.5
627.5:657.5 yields 31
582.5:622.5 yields 29.2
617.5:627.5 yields 25.2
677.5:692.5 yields 36.7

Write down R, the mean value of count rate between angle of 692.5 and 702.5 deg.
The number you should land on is 34.4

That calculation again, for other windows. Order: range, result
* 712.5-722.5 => 33.3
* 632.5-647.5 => 25.4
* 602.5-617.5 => 27.8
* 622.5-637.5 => 21.7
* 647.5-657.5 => 31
